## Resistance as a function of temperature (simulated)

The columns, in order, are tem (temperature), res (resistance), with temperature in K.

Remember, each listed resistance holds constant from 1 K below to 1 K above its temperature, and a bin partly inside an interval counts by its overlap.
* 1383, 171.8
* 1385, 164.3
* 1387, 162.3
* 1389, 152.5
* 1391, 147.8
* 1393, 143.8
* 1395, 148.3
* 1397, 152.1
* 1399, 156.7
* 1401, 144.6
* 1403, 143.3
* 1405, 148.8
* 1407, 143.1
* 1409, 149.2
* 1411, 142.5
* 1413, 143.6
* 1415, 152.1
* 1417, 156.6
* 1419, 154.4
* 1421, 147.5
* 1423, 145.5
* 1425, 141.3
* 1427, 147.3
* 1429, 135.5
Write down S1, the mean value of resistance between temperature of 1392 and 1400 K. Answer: 150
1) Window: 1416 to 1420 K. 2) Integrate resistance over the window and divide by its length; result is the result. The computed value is 156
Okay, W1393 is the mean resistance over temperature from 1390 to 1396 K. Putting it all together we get 147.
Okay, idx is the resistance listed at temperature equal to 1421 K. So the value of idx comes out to 147.5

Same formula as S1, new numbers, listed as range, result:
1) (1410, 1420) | 150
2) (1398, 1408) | 147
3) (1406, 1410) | 146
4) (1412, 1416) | 148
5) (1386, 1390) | 157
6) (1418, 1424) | 149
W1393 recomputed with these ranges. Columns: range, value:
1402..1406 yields 146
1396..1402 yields 151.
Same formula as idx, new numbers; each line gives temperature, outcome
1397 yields 152.1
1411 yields 142.5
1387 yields 162.3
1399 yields 156.7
